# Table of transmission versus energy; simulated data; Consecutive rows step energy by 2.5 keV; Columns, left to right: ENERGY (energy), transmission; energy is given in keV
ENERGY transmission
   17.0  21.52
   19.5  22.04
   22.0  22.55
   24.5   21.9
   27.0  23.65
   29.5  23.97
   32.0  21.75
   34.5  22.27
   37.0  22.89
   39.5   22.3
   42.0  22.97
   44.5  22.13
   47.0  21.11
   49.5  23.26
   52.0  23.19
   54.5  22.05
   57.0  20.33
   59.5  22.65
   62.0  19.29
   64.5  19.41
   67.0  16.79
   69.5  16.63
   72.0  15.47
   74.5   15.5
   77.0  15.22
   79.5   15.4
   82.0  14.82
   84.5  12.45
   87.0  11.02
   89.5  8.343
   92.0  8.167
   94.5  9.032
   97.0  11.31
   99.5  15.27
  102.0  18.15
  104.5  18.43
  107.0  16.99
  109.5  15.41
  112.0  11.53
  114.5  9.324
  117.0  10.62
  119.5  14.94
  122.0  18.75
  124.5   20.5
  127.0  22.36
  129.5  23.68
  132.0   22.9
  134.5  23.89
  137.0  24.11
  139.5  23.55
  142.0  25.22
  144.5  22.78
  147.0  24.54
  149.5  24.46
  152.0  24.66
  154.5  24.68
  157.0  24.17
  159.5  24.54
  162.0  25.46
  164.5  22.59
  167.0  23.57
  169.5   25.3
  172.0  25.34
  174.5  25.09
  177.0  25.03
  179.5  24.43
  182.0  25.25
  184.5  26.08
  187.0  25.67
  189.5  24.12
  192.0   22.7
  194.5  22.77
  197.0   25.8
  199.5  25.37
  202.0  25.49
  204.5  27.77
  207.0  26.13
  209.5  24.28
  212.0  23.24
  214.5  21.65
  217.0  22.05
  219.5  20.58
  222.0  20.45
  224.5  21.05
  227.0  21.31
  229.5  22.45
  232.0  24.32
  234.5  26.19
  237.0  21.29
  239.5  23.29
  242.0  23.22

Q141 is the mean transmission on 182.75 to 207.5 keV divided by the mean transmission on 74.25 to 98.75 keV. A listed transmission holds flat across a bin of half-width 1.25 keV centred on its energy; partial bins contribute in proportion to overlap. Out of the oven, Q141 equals 2.1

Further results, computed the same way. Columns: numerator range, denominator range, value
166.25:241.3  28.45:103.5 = 1.35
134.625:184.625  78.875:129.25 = 1.71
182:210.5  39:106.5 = 1.48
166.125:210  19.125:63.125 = 1.13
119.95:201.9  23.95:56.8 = 1.06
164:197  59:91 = 1.60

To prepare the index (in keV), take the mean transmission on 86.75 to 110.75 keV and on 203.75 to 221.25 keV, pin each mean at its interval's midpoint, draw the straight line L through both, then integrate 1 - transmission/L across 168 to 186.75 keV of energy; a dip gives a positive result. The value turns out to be -4.52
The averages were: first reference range 13.3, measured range 25.2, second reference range 23.5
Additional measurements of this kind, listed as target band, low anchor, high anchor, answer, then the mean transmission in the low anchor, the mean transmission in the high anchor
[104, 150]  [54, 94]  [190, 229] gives -2.10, 15.6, 23.4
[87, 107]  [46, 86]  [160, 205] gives 7.23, 18.3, 24.8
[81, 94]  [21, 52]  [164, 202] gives 6.99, 22.6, 24.7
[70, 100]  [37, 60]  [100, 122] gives 8.75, 22.2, 14.7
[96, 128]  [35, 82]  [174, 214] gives 9.02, 19.7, 24.9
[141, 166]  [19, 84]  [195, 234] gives -2.25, 20.3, 23.5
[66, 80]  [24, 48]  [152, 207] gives 4.41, 22.5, 24.8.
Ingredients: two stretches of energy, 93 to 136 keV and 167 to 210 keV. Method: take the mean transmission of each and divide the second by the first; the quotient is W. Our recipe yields 1.5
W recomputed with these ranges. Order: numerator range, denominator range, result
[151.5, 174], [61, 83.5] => 1.49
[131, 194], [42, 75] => 1.22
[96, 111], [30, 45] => 0.71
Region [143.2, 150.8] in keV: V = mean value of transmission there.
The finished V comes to 23.9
